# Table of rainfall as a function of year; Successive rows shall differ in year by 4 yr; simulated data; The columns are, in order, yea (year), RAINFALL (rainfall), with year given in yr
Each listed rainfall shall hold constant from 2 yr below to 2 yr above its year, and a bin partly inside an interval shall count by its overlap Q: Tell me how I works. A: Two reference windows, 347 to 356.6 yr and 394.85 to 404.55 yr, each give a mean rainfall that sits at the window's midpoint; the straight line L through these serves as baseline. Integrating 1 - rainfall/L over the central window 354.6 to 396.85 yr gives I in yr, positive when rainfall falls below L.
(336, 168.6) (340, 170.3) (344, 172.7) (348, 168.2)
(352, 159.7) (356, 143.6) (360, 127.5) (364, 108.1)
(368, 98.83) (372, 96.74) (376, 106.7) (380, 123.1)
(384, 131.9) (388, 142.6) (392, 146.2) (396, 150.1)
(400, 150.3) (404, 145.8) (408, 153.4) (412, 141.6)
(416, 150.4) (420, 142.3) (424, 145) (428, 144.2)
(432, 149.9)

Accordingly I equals 8.1 yr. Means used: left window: 158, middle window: 124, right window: 149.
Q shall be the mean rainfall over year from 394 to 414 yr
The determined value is 148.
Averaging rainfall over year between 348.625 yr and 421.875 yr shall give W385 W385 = 135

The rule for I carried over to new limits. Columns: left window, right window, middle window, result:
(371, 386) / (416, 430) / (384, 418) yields -4.29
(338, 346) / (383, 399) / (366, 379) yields 4.35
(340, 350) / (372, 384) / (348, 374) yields 3.41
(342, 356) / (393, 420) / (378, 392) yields 1.75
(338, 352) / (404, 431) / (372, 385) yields 3.47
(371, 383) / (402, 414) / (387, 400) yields -1.67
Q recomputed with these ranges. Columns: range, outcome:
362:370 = 103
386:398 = 146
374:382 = 115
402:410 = 150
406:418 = 148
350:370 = 128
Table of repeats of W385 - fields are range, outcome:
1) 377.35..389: 130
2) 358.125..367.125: 115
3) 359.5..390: 116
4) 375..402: 137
